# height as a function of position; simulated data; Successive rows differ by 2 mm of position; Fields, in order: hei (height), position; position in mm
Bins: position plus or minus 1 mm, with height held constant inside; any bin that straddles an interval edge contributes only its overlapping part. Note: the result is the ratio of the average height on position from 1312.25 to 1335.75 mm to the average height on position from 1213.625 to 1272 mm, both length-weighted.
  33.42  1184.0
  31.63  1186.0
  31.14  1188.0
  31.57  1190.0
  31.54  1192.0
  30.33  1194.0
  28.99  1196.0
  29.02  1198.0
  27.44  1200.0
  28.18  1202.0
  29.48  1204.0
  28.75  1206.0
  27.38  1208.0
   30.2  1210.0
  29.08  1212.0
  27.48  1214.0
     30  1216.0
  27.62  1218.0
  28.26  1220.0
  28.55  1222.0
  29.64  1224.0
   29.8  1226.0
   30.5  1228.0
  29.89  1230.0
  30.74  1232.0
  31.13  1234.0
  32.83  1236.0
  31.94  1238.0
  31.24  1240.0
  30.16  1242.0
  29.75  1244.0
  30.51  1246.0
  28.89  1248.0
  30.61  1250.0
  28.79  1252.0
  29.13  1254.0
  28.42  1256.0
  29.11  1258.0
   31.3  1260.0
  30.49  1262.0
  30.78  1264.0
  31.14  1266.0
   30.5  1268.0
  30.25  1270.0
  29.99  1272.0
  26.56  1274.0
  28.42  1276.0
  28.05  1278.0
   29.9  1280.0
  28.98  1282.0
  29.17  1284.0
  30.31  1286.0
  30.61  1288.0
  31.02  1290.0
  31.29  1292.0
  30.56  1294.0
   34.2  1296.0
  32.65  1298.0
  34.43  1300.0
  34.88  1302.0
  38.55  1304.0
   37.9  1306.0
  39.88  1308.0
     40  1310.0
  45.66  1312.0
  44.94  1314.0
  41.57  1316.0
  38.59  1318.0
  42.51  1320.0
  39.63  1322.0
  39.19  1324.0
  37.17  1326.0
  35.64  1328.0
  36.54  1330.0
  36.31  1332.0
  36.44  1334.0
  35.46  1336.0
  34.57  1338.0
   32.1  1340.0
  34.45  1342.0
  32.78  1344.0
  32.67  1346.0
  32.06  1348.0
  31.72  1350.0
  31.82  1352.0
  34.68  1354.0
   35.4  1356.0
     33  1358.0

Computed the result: 1.3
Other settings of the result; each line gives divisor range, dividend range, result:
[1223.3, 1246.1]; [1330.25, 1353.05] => 1.10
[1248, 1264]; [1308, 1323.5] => 1.40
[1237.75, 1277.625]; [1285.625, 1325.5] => 1.24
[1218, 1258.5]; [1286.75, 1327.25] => 1.24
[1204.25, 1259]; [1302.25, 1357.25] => 1.25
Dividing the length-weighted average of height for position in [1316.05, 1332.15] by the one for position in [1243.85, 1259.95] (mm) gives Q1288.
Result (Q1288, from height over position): 1.31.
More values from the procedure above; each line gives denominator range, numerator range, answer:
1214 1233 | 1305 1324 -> 1.40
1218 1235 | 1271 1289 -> 0.98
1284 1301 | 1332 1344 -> 1.09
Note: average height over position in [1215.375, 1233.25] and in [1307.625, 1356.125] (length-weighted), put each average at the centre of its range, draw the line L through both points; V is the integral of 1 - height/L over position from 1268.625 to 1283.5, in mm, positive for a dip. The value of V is 1.84 mm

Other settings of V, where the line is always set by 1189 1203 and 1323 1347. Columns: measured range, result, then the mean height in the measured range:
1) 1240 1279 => 3.04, 29.7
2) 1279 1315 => -1.01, 34.7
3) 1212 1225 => 0.80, 28.6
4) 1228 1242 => 0.01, 31.2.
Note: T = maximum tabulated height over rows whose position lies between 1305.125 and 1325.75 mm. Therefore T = 45.66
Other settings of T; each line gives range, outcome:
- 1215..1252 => 32.83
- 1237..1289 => 31.94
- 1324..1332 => 39.19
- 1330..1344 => 36.54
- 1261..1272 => 31.14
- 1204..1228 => 30.5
